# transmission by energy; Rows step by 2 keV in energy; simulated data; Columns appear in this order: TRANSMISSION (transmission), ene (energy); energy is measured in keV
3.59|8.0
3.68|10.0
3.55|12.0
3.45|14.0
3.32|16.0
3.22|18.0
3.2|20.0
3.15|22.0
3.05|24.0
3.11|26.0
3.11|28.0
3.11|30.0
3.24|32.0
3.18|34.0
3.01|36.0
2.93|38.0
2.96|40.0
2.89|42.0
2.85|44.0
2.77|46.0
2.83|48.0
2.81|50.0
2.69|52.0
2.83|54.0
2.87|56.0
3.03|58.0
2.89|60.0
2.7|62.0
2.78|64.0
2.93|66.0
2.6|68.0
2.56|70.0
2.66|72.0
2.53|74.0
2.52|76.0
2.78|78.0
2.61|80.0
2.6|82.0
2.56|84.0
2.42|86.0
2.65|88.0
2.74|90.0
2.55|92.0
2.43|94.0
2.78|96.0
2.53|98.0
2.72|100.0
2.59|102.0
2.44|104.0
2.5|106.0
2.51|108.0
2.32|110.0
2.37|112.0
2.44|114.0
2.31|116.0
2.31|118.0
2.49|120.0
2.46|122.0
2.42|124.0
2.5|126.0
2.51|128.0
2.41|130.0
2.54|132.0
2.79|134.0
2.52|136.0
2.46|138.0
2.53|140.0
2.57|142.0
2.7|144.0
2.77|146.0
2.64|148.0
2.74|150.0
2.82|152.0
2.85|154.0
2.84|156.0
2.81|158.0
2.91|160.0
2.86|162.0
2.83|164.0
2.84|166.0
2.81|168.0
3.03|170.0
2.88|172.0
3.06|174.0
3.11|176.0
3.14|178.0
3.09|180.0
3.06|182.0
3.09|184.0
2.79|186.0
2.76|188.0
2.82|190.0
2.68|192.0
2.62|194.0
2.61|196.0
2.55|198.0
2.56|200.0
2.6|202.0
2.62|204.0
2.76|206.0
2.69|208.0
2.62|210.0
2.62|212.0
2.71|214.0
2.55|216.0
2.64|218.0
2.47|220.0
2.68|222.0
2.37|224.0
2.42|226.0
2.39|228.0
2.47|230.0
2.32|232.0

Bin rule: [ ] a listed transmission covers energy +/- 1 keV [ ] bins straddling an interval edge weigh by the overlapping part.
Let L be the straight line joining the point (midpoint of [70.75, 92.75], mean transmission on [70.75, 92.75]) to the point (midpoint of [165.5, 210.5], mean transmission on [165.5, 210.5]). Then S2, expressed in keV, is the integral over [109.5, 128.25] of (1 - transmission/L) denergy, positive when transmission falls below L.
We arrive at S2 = 1.9 keV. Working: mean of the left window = 2.6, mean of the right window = 2.82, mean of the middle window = 2.41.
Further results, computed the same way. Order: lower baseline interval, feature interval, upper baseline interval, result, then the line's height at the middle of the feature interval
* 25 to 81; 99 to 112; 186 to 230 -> 1.25 keV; 2.77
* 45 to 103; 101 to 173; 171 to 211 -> 3.47 keV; 2.75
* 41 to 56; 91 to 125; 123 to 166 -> 3.06 keV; 2.73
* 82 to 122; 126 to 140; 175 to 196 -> 0.63 keV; 2.66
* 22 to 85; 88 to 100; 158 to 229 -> 0.84 keV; 2.82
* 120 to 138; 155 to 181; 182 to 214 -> -3.14 keV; 2.62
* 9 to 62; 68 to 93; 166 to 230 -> 3.12 keV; 2.97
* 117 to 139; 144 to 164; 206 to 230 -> -2.29 keV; 2.51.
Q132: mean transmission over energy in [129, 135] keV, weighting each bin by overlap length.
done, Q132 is 2.58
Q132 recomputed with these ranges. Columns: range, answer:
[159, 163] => 2.88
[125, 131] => 2.47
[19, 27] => 3.13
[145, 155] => 2.76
